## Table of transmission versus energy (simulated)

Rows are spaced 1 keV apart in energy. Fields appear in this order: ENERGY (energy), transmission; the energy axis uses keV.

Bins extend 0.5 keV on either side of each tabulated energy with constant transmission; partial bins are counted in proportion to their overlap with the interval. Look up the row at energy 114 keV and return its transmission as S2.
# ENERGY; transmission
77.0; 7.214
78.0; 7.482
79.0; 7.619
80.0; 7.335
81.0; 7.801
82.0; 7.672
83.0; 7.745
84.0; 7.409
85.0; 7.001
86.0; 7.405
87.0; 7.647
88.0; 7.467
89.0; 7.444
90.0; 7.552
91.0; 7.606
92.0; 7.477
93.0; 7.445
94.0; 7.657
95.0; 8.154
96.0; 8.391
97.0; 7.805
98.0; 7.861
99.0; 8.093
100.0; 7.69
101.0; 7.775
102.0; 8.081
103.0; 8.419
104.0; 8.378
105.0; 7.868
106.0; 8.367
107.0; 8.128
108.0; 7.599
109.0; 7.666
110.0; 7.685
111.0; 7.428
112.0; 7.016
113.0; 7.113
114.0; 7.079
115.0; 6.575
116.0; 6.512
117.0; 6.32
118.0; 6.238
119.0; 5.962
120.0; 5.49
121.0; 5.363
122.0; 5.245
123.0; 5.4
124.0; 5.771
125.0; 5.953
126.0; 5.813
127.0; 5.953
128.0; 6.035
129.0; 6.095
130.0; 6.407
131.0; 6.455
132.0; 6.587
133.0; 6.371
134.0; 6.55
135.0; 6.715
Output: 7.079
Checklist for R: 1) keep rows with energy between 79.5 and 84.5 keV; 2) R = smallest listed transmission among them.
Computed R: 7.335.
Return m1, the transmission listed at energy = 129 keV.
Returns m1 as 6.095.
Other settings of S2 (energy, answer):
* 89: 7.444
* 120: 5.49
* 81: 7.801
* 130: 6.407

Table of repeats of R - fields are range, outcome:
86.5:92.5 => 7.444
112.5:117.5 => 6.32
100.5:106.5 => 7.775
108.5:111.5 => 7.428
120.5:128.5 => 5.245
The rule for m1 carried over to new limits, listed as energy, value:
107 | 8.128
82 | 7.672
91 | 7.606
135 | 6.715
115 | 6.575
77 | 7.214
